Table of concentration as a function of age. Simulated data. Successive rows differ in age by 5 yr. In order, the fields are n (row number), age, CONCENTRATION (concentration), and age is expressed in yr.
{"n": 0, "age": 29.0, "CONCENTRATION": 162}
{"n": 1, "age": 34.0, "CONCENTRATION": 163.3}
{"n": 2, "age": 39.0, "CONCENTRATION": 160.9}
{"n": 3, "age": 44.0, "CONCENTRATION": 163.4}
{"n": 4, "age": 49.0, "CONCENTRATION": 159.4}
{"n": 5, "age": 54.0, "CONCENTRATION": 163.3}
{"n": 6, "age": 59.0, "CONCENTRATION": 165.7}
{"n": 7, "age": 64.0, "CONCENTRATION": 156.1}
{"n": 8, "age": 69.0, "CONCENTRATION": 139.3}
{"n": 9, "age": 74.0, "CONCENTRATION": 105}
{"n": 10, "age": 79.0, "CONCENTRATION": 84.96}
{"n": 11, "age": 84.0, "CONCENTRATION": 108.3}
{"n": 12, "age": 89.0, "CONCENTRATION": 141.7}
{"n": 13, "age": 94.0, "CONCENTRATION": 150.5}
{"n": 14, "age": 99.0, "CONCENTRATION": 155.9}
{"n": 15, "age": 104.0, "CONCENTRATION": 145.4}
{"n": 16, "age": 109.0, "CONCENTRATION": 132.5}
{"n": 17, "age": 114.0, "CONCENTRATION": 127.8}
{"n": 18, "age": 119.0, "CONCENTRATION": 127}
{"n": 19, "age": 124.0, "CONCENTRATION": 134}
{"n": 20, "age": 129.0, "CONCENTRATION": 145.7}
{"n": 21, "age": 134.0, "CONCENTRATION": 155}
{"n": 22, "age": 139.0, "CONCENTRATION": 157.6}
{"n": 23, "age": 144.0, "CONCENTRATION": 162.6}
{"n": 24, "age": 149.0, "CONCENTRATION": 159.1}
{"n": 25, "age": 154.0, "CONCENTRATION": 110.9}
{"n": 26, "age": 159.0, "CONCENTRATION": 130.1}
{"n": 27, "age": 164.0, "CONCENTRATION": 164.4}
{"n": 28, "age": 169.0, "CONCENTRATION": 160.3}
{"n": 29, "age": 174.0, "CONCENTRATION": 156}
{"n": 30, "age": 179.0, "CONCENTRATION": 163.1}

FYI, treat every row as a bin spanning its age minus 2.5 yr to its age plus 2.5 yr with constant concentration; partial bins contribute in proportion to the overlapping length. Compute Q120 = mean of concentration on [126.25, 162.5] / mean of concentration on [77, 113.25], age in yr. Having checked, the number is 1.1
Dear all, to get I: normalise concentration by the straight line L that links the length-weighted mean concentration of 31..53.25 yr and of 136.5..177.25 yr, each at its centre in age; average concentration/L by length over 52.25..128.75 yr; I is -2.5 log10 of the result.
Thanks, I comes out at 0.16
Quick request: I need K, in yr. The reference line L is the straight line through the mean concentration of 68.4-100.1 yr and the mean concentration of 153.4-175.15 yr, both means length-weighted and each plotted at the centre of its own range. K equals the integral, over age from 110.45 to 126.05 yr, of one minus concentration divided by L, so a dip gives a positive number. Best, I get 0.48 yr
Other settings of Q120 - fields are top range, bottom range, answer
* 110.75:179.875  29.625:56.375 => 0.90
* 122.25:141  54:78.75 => 1.07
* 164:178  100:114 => 1.15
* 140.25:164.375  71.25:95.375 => 1.24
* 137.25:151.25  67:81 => 1.46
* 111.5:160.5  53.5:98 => 1.05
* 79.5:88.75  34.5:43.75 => 0.69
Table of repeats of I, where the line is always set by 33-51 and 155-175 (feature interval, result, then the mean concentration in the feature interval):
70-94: 0.332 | 116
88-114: 0.087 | 144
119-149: 0.019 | 150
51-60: -0.025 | 164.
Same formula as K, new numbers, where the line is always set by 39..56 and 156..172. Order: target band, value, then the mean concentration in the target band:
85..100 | 1.2 yr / 145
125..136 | 0.4 yr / 148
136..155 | 0.2 yr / 151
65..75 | 1.9 yr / 130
